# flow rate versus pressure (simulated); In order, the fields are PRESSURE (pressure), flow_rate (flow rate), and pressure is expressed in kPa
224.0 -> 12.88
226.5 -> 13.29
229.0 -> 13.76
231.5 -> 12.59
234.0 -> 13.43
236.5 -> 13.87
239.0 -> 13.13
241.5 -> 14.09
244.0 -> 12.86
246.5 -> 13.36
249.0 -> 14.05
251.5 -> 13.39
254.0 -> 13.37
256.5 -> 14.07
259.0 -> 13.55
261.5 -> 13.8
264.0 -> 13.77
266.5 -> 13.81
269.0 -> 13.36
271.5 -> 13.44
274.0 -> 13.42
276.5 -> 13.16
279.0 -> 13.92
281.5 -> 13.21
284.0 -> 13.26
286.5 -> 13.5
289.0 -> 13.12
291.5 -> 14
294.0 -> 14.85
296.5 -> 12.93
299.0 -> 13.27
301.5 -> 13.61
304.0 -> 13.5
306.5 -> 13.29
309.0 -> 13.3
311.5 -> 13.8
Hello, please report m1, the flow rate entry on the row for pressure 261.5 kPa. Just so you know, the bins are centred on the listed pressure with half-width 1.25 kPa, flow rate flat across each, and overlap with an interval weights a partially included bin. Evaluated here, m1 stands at 13.8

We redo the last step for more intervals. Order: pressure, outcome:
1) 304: 13.5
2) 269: 13.36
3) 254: 13.37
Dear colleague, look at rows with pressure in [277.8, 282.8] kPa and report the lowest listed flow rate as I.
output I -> 13.21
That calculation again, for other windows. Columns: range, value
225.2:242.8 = 12.59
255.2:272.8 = 13.36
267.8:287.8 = 13.16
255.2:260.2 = 13.55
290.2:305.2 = 12.93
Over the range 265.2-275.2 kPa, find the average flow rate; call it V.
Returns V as 13.5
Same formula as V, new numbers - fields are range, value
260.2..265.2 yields 13.8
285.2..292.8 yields 13.5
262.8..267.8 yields 13.8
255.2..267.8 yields 13.8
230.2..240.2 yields 13.3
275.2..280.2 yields 13.5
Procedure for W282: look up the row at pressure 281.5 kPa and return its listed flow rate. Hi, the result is 13.21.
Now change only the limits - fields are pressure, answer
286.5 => 13.5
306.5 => 13.29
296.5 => 12.93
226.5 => 13.29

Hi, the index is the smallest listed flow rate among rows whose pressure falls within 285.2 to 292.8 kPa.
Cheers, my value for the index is 13.12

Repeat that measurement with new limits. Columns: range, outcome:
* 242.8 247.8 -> 12.86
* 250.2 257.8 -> 13.37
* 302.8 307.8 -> 13.29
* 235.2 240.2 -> 13.13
